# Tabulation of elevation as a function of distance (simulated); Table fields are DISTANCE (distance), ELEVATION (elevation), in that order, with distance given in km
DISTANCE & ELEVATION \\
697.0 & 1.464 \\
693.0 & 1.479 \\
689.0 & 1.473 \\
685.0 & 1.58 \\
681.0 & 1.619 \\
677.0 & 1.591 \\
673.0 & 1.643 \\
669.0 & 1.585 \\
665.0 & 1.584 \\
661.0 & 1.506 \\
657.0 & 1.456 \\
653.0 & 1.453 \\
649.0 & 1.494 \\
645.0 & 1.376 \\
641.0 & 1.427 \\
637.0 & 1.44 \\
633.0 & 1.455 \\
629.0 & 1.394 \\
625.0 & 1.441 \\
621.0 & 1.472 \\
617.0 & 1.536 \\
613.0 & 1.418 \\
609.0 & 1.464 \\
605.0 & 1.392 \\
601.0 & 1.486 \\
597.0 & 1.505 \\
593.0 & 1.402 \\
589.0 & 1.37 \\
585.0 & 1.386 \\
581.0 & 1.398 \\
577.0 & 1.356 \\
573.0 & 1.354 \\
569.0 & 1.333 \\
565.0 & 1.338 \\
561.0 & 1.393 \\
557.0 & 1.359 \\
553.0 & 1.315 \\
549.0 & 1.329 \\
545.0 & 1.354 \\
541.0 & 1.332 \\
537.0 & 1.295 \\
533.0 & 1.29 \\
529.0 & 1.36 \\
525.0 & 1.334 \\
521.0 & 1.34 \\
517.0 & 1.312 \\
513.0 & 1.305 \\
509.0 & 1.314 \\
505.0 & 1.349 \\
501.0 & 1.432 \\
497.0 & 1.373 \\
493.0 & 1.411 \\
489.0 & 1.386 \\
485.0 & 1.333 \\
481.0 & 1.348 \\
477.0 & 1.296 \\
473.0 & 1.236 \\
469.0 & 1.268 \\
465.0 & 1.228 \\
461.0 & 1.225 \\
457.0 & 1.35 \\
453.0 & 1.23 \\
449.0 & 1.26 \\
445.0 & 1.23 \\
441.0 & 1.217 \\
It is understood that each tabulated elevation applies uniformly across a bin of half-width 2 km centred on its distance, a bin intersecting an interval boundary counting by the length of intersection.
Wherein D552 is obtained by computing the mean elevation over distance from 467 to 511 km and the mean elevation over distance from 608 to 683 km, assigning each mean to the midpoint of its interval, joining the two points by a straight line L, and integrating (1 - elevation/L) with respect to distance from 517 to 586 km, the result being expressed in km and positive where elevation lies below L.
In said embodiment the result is 2.8 km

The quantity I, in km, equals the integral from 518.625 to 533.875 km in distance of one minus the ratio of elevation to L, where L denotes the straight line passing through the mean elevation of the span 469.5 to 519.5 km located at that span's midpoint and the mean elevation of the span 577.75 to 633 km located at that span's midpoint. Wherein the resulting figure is 0.4 km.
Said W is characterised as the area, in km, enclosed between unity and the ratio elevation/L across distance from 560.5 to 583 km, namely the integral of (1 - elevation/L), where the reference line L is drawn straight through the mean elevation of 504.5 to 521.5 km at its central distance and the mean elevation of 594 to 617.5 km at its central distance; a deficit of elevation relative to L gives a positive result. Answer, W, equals 0.78 km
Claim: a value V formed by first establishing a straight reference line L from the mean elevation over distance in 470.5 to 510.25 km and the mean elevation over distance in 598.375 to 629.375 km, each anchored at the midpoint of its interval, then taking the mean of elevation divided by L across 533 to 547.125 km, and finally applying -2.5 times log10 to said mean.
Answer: 0.05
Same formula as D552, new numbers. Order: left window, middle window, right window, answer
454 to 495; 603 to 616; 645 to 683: 0.3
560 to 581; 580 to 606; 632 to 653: -0.7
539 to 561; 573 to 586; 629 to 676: 0.1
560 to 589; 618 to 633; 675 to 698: 0.0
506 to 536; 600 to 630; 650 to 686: 0.4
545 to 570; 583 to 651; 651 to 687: 0.9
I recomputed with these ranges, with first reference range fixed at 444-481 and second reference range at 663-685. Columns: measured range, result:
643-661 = 1.3 km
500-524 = 0.1 km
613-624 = 0.2 km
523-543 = 0.8 km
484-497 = -0.7 km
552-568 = 0.8 km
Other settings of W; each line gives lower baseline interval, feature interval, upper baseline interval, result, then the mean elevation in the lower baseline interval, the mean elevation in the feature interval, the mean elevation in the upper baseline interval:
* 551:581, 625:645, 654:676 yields 0.89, 1.35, 1.42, 1.55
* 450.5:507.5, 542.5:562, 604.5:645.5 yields 0.47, 1.32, 1.35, 1.44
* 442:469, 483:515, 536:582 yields -1.75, 1.25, 1.36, 1.35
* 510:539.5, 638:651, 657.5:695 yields 0.65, 1.32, 1.43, 1.56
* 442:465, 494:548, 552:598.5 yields -0.72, 1.25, 1.34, 1.38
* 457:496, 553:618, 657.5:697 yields 1.83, 1.31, 1.4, 1.55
